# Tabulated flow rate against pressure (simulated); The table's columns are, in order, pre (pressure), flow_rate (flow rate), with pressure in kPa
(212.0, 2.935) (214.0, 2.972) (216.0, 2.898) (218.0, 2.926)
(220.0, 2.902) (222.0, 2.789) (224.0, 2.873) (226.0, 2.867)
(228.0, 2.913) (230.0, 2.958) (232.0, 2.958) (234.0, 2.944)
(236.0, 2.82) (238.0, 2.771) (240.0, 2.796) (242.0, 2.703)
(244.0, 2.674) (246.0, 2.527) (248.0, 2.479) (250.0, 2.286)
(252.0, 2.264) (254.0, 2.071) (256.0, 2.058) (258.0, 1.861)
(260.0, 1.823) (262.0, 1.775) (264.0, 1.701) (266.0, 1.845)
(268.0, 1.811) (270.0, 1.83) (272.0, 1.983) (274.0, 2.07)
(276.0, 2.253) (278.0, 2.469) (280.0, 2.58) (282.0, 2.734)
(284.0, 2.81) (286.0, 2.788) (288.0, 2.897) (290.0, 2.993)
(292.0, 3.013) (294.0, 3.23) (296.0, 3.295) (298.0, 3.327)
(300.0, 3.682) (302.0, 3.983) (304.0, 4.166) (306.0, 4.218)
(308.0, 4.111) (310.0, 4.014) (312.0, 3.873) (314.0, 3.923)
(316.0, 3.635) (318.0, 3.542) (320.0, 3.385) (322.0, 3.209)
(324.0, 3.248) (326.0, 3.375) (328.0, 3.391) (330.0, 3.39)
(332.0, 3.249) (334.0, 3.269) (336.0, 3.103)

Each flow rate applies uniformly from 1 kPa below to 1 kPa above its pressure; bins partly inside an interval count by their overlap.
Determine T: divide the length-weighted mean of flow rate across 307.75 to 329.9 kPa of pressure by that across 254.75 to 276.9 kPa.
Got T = 1.88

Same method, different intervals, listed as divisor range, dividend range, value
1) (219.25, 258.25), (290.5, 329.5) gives 1.36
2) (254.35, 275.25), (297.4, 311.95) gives 2.09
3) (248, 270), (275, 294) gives 1.40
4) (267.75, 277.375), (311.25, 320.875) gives 1.82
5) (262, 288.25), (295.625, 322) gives 1.67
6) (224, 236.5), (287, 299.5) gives 1.08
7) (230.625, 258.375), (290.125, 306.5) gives 1.40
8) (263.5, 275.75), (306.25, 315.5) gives 2.09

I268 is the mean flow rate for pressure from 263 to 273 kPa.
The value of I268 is 1.83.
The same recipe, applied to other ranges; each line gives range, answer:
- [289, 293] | 3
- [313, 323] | 3.54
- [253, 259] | 2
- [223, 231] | 2.9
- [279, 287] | 2.73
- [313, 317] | 3.78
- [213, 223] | 2.9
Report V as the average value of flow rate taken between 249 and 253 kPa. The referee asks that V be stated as 2.27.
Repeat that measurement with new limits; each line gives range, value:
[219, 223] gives 2.85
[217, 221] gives 2.91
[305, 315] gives 4.03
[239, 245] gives 2.72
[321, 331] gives 3.32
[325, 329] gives 3.38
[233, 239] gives 2.85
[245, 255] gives 2.33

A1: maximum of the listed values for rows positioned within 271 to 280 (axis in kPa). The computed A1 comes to 2.58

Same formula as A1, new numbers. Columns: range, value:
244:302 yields 3.983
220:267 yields 2.958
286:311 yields 4.218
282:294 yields 3.23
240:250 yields 2.796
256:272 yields 2.058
